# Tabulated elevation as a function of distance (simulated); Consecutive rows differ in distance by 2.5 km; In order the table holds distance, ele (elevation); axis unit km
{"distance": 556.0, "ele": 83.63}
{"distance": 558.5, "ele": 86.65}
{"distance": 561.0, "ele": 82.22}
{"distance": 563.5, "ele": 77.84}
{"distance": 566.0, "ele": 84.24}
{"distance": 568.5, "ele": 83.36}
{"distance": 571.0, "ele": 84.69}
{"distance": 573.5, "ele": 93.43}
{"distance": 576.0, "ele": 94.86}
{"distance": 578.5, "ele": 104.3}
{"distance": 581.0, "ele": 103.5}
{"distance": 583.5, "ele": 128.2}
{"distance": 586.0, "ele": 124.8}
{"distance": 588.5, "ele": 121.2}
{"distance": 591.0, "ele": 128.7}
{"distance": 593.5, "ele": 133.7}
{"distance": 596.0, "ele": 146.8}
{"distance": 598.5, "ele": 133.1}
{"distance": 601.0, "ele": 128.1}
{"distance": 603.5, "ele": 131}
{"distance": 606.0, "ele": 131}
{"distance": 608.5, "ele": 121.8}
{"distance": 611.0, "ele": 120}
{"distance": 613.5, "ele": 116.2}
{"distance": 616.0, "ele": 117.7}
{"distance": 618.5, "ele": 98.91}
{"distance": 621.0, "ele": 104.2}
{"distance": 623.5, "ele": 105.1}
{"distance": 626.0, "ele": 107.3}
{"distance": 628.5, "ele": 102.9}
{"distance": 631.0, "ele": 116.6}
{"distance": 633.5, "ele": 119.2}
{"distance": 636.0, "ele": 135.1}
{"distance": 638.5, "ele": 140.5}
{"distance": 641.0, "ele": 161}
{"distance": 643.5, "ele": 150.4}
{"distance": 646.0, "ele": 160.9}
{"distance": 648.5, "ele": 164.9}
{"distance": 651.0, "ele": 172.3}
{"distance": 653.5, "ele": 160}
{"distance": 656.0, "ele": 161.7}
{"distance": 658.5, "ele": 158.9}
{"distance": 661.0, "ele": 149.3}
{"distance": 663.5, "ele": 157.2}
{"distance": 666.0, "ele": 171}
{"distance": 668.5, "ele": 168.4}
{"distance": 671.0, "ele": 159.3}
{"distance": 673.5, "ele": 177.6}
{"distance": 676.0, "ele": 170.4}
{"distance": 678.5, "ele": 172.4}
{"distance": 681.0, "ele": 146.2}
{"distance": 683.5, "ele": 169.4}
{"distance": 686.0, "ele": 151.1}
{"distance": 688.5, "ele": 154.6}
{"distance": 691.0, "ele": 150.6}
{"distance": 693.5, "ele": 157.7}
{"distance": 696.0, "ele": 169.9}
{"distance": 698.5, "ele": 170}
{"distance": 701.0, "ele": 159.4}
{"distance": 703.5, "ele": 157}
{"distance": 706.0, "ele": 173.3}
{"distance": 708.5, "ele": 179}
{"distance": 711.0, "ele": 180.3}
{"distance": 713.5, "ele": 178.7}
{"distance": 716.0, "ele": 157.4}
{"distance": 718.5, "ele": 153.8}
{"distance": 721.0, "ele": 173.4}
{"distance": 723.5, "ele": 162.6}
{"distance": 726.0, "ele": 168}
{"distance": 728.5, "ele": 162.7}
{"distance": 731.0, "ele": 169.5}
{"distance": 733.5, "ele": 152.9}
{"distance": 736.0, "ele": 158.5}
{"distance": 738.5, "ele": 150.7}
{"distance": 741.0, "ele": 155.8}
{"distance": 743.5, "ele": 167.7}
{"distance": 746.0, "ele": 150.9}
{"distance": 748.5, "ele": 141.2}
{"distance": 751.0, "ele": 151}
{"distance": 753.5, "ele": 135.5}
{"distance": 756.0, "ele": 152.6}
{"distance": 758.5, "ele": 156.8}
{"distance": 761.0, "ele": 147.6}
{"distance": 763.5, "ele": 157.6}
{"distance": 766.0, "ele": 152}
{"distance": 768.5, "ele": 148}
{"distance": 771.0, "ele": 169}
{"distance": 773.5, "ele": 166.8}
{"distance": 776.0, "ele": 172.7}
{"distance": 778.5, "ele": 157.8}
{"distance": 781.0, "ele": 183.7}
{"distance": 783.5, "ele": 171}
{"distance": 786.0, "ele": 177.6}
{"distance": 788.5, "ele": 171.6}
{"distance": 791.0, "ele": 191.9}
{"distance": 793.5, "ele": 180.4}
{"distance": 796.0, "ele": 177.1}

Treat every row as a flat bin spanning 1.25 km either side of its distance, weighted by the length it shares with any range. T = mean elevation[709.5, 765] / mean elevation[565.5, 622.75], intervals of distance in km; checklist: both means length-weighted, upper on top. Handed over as 1.38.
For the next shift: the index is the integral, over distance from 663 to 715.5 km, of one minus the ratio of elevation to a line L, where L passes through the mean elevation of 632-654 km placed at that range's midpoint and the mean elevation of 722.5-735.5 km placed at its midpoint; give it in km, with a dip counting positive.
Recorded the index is -2.7 km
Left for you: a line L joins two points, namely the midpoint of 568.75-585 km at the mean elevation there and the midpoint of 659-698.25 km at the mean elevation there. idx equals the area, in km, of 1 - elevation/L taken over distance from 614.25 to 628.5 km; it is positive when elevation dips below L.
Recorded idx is 2.3 km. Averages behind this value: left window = 101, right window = 162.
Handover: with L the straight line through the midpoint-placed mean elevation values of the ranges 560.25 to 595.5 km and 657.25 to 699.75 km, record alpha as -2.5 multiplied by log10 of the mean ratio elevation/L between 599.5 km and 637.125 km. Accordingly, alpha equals 0.09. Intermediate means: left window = 104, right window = 162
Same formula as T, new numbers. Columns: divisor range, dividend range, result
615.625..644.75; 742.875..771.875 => 1.25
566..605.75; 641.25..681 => 1.41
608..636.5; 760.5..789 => 1.46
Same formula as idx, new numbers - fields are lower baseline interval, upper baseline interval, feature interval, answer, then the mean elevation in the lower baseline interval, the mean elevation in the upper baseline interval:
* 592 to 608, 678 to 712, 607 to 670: 3.62 km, 133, 163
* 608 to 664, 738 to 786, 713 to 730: -1.61 km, 135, 158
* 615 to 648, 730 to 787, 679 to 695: -1.84 km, 126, 158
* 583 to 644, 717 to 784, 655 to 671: -2.80 km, 125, 159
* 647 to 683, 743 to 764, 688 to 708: -0.48 km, 164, 150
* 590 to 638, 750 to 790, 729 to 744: -0.64 km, 121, 161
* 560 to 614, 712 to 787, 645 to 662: -3.79 km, 112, 160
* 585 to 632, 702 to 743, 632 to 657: -3.26 km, 120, 165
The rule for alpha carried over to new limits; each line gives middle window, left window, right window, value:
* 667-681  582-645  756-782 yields -0.20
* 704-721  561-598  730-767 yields -0.18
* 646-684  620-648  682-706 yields -0.13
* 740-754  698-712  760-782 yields 0.09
